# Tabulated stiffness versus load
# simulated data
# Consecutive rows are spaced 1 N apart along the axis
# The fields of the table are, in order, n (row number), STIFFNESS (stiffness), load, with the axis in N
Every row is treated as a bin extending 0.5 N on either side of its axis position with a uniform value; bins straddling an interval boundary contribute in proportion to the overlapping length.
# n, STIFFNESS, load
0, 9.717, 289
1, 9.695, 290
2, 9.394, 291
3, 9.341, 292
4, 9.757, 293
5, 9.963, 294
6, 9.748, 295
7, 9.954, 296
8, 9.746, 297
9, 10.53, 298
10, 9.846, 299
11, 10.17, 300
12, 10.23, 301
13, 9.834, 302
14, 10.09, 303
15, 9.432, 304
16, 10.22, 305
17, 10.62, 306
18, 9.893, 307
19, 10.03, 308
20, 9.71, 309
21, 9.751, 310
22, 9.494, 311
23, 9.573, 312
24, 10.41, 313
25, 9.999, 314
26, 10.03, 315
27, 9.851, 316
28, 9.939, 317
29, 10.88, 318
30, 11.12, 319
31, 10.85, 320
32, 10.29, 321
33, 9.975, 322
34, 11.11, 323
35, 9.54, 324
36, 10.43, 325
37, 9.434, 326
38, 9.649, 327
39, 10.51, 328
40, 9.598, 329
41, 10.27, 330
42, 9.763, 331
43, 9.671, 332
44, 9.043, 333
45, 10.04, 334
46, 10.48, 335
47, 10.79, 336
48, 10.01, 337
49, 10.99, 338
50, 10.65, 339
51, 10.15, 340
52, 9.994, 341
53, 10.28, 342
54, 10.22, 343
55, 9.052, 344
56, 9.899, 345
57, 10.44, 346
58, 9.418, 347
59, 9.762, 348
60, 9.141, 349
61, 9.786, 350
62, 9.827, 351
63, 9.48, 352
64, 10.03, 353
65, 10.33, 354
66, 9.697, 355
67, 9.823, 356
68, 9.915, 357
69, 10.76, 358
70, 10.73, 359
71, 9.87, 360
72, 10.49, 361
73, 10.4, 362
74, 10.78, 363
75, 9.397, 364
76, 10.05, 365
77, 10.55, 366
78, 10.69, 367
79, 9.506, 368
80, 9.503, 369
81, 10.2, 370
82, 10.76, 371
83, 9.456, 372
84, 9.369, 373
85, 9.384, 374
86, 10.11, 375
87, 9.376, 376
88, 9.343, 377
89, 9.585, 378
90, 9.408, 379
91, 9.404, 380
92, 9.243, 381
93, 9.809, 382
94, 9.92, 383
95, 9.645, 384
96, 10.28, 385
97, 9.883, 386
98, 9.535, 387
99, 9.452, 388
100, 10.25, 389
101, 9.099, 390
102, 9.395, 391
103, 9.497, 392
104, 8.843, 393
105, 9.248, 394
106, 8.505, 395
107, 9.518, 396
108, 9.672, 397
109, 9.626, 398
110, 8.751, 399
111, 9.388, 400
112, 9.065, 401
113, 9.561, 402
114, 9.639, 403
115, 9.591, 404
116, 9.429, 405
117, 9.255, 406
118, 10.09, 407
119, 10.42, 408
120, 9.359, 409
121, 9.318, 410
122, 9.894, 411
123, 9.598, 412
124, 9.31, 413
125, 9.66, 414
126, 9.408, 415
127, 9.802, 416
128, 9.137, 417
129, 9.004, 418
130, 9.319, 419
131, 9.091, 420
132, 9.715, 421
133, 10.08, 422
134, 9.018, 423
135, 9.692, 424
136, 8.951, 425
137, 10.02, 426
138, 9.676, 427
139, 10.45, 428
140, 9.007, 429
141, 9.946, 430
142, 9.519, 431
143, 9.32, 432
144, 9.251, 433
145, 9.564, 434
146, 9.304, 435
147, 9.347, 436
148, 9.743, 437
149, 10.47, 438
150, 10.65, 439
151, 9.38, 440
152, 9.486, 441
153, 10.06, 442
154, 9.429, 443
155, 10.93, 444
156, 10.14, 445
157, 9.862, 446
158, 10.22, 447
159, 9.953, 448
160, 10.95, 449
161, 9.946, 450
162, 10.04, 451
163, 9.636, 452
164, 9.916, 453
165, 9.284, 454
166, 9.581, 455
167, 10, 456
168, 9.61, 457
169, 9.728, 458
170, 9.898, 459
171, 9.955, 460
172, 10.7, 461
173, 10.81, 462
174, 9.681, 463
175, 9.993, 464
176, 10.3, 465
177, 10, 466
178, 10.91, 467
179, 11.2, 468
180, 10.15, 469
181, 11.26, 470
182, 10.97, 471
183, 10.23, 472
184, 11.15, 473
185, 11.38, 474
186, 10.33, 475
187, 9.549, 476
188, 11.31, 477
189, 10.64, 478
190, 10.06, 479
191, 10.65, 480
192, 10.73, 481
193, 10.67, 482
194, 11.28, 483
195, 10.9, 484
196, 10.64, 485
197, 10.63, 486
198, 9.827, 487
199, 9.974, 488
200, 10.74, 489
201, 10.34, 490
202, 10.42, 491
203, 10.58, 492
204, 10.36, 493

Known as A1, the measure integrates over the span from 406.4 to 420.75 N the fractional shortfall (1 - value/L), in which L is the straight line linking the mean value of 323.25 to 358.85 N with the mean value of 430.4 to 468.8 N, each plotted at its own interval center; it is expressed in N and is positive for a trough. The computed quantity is 0.6 N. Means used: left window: 9.98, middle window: 9.53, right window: 9.97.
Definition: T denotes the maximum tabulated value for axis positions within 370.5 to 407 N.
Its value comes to 10.76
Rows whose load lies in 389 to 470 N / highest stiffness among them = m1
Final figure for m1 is 11.26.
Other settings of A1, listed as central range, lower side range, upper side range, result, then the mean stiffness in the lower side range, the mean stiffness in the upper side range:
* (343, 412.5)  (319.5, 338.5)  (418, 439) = 1.0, 10.1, 9.59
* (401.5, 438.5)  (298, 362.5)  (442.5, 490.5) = 2.4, 10.1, 10.3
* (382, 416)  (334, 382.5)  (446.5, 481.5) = 1.9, 9.97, 10.3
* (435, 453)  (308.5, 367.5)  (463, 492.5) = 0.8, 10.1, 10.6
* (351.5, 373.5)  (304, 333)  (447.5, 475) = 0.1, 10.1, 10.3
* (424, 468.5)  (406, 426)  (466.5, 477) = 1.1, 9.53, 10.7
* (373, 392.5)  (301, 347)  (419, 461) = 0.6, 10.1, 9.78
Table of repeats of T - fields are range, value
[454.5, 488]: 11.38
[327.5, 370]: 10.99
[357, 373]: 10.78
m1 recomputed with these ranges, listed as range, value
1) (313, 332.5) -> 11.12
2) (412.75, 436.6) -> 10.45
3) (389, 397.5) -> 10.25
